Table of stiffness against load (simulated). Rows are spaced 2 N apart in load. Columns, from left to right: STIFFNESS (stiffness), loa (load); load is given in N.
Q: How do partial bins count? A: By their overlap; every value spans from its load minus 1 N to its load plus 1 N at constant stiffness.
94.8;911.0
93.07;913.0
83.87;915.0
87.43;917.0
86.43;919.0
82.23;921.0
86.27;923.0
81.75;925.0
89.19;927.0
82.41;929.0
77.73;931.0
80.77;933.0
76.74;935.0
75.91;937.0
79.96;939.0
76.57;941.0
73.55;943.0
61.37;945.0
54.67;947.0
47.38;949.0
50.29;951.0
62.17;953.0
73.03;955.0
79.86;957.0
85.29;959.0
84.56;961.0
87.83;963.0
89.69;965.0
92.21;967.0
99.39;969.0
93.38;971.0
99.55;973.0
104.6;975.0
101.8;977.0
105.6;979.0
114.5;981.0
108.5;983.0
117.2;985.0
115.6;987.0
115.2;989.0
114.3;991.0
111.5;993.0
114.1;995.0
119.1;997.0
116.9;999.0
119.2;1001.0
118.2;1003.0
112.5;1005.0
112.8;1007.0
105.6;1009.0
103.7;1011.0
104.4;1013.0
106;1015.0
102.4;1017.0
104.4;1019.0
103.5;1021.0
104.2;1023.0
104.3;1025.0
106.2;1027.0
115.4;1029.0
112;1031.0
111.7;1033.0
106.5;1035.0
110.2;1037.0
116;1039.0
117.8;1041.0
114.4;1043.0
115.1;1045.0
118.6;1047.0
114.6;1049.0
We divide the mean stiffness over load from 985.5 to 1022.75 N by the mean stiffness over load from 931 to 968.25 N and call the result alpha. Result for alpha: 1.49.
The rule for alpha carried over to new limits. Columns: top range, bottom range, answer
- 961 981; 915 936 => 1.17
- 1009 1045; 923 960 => 1.49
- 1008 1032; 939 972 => 1.40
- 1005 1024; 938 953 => 1.67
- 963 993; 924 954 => 1.47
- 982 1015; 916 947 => 1.43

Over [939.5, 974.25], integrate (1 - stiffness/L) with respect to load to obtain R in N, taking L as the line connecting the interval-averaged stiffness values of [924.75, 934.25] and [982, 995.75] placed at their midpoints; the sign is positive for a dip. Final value 7.1 N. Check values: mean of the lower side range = 82.3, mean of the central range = 77.3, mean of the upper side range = 114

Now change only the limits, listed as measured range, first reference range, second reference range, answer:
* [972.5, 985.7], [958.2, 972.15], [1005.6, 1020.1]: -1.73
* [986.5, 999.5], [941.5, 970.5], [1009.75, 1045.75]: -3.23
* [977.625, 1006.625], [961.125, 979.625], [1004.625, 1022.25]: -3.75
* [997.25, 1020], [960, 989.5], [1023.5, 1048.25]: -0.53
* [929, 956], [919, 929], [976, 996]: 6.82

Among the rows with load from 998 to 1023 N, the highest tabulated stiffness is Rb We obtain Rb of 119.2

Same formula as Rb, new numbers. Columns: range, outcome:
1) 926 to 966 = 89.69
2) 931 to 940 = 80.77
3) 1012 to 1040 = 116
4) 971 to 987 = 117.2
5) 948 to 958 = 79.86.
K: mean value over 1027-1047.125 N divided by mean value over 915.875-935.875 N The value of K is 1.36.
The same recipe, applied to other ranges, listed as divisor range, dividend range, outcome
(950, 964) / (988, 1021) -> 1.49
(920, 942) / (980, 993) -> 1.41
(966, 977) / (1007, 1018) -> 1.07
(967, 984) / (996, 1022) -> 1.07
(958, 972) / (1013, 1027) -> 1.15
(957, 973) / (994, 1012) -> 1.26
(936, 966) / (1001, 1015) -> 1.52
